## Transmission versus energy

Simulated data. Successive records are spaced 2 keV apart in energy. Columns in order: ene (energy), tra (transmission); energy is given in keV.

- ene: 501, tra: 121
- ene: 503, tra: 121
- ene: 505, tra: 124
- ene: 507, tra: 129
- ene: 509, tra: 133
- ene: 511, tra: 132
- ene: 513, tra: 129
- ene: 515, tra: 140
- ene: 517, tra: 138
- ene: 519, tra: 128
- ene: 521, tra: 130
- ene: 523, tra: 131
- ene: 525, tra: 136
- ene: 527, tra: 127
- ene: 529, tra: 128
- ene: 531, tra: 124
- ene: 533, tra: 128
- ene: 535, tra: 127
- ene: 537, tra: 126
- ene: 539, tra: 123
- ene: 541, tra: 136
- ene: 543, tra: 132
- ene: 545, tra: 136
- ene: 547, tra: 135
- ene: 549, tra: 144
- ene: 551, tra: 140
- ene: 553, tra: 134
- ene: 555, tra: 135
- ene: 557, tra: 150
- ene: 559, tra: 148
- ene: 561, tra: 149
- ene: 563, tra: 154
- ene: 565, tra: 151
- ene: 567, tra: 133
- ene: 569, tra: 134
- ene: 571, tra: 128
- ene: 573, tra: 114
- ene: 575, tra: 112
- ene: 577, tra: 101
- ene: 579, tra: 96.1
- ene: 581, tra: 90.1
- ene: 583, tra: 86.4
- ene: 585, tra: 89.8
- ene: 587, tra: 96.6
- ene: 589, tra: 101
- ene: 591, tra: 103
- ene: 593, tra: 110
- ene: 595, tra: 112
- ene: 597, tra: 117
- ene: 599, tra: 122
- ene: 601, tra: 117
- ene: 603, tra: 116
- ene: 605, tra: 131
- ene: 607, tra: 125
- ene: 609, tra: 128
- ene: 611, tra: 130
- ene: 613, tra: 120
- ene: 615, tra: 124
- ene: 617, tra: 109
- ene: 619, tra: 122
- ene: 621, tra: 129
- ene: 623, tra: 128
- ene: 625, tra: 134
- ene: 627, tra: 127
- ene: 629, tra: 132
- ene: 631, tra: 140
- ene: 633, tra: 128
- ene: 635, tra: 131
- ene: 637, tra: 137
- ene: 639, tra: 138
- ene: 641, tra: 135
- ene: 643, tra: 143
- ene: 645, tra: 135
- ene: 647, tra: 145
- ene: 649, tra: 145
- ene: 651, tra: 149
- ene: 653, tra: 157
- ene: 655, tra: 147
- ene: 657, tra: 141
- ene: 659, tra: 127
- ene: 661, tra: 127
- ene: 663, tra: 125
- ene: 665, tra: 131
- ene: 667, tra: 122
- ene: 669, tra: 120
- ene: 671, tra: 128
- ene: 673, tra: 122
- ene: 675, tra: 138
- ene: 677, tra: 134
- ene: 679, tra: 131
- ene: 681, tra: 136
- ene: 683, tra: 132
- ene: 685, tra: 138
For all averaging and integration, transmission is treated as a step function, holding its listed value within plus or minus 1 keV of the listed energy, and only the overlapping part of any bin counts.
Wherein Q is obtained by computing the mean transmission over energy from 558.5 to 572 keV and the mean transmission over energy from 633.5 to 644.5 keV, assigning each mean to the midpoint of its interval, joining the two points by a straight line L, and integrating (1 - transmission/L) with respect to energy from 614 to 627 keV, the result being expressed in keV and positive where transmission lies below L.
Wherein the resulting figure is 1.2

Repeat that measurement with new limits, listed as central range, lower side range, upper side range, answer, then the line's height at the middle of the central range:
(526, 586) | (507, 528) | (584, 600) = -4.0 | 119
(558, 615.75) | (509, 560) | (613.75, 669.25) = 6.4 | 133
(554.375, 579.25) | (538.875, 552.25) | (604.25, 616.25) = 0.1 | 133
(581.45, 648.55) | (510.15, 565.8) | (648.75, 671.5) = 6.2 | 135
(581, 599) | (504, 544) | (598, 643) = 3.6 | 128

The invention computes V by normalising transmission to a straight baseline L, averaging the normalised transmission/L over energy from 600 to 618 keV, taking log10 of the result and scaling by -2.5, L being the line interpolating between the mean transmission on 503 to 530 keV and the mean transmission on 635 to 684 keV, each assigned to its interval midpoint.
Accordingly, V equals 0.10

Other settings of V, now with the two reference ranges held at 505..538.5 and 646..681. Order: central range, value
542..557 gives -0.05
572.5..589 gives 0.32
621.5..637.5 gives 0.01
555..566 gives -0.14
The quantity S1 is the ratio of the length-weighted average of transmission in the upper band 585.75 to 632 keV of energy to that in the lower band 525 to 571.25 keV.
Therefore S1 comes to 0.89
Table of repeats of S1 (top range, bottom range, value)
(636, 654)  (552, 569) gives 0.99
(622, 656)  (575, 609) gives 1.28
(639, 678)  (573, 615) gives 1.22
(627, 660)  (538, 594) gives 1.12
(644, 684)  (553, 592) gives 1.12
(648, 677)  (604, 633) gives 1.06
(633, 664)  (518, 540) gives 1.08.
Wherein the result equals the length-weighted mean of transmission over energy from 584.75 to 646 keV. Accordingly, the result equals 123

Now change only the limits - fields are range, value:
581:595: 98.3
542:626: 123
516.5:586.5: 128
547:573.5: 140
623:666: 137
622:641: 133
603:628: 125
